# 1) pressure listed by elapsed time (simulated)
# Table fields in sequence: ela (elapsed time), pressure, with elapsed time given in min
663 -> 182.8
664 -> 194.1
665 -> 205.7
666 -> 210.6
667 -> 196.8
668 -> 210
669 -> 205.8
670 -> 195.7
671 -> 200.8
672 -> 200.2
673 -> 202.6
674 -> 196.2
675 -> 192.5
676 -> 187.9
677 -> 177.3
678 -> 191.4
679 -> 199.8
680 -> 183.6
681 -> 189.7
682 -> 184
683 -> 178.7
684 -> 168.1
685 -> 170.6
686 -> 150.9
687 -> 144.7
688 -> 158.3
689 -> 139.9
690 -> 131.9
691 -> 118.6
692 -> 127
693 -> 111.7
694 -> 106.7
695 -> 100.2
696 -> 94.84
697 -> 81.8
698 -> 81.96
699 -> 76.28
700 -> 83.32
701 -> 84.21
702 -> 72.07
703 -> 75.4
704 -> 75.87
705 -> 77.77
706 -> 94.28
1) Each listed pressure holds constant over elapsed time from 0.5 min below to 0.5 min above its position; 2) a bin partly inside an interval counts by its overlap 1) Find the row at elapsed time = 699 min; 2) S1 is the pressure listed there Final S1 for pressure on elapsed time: 76.28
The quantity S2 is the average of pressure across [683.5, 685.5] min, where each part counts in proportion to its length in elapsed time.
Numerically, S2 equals 169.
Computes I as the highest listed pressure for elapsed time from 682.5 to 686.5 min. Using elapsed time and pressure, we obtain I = 178.7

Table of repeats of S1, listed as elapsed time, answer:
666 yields 210.6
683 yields 178.7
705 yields 77.77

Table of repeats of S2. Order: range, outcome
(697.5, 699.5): 79.1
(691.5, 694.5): 115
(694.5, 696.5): 97.5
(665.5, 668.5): 206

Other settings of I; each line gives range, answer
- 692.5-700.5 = 111.7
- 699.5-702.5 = 84.21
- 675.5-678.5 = 191.4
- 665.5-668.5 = 210.6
